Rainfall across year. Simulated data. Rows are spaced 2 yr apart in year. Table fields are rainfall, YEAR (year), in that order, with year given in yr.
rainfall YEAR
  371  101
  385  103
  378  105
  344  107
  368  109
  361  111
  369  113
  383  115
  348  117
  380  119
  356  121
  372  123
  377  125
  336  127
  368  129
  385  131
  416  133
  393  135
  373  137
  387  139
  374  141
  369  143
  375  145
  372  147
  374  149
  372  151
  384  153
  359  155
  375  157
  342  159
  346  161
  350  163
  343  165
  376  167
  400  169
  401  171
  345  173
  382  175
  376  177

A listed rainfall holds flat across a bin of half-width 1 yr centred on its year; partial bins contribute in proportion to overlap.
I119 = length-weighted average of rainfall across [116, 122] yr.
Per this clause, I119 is 361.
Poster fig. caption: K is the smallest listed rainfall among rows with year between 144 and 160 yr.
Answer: 342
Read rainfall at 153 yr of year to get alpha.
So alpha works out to 384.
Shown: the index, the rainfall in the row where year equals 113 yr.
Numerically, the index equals 369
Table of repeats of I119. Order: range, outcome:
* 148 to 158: 373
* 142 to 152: 372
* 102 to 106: 382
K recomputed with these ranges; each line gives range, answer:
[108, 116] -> 361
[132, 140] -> 373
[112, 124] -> 348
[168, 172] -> 400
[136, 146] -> 369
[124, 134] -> 336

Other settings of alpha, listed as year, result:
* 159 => 342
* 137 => 373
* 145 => 375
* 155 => 359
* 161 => 346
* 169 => 400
